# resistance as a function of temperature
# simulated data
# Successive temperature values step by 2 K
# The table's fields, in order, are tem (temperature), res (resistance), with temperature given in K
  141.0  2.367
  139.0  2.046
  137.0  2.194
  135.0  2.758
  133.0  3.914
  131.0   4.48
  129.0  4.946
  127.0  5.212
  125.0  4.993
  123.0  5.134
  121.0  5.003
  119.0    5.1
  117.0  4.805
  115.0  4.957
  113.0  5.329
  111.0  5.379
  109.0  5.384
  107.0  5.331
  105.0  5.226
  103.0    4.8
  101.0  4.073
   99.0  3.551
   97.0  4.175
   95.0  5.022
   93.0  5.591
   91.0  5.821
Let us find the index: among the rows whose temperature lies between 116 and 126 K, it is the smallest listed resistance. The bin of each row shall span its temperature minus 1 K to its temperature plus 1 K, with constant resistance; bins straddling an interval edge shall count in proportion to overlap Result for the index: 4.805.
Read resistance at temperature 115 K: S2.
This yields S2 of 4.957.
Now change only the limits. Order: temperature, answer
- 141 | 2.367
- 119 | 5.1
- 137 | 2.194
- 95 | 5.022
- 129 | 4.946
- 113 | 5.329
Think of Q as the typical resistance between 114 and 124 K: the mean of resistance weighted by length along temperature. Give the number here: 5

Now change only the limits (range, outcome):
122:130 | 5.07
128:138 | 3.66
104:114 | 5.33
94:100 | 4.25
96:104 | 4.15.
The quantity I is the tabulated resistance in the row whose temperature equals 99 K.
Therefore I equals 3.551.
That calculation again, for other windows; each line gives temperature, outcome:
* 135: 2.758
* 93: 5.591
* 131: 4.48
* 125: 4.993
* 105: 5.226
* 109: 5.384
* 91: 5.821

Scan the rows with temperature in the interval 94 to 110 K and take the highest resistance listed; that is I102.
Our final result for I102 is 5.384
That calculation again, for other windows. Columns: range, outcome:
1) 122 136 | 5.212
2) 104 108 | 5.331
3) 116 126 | 5.134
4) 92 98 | 5.591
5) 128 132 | 4.946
